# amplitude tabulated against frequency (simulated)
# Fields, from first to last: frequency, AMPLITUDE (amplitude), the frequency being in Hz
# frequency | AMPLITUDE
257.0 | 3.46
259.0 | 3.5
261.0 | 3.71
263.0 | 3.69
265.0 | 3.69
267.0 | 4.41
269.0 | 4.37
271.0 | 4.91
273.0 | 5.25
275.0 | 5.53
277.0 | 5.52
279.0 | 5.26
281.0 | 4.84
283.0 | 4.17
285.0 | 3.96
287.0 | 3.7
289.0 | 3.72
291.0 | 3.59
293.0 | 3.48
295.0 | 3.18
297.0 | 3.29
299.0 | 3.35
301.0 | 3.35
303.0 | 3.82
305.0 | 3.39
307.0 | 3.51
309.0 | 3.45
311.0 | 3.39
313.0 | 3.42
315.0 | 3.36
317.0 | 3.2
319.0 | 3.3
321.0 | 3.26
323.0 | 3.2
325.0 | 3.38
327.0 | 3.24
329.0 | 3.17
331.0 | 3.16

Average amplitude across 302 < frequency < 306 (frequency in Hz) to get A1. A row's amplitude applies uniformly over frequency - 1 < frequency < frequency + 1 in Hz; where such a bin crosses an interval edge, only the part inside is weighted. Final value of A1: 3.6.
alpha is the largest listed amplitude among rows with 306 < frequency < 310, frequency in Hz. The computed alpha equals 3.51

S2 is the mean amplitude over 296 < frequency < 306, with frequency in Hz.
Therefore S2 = 3.44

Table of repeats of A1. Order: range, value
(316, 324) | 3.24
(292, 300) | 3.33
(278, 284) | 4.76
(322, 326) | 3.29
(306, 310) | 3.48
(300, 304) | 3.58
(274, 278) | 5.53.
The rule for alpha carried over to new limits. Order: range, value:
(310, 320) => 3.42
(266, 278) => 5.53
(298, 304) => 3.82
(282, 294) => 4.17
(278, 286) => 5.26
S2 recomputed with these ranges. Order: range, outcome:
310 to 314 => 3.41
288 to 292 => 3.66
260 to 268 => 3.88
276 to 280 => 5.39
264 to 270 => 4.16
